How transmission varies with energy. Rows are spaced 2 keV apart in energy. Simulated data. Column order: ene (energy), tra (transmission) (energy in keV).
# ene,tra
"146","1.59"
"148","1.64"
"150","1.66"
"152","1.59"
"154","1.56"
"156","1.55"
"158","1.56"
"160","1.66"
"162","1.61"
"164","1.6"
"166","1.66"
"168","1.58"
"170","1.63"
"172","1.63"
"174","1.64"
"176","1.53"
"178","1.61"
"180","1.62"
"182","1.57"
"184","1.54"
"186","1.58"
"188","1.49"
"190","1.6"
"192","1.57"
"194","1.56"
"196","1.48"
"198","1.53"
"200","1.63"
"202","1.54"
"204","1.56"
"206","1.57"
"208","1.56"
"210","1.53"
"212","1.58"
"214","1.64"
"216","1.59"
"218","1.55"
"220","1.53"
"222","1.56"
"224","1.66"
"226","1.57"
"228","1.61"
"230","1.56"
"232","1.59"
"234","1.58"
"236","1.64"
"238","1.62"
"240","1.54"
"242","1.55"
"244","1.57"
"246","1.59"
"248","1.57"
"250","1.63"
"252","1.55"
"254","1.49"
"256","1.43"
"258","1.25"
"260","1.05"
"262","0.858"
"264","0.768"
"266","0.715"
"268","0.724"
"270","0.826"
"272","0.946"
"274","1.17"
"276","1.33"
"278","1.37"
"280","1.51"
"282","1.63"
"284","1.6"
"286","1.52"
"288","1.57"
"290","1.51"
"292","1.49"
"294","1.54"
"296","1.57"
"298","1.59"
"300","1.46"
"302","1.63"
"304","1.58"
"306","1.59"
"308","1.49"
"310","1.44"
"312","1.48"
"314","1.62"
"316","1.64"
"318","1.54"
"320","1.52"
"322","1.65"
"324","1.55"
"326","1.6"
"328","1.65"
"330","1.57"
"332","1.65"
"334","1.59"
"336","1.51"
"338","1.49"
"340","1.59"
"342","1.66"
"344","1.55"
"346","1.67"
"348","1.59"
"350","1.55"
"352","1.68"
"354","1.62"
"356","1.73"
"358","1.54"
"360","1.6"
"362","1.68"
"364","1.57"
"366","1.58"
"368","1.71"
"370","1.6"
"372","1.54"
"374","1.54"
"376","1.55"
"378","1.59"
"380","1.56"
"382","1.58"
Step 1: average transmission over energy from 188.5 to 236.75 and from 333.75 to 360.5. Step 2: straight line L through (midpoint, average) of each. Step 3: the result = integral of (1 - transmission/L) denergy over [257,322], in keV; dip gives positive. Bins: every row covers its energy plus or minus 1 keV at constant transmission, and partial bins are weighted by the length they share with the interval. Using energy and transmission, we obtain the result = 9.1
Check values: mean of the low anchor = 1.57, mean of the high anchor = 1.6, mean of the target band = 1.36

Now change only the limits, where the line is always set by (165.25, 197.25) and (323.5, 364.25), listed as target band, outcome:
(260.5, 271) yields 5.3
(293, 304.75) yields 0.3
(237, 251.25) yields 0.1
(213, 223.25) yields 0.1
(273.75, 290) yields 1.2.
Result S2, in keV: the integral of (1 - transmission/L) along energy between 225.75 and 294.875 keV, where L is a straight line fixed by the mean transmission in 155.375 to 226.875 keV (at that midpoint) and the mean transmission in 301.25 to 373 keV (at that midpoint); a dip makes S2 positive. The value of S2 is 8.8 keV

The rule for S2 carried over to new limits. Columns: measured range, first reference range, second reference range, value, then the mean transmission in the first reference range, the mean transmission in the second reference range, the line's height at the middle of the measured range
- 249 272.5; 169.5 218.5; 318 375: 7.1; 1.57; 1.6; 1.58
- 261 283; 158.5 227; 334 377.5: 7.1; 1.58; 1.6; 1.59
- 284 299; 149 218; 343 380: 0.5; 1.58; 1.6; 1.6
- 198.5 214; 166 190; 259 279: -1.9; 1.59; 0.976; 1.4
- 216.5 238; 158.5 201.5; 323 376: 0.0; 1.59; 1.6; 1.59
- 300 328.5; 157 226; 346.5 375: 0.7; 1.58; 1.61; 1.6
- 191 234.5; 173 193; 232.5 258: -0.2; 1.57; 1.55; 1.56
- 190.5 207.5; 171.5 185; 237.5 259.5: 0.1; 1.59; 1.51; 1.57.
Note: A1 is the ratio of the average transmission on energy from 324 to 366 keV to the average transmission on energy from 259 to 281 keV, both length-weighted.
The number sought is 1.56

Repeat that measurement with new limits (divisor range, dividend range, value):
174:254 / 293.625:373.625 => 1.01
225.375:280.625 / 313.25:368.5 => 1.20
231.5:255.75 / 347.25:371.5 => 1.03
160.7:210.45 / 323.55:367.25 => 1.02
